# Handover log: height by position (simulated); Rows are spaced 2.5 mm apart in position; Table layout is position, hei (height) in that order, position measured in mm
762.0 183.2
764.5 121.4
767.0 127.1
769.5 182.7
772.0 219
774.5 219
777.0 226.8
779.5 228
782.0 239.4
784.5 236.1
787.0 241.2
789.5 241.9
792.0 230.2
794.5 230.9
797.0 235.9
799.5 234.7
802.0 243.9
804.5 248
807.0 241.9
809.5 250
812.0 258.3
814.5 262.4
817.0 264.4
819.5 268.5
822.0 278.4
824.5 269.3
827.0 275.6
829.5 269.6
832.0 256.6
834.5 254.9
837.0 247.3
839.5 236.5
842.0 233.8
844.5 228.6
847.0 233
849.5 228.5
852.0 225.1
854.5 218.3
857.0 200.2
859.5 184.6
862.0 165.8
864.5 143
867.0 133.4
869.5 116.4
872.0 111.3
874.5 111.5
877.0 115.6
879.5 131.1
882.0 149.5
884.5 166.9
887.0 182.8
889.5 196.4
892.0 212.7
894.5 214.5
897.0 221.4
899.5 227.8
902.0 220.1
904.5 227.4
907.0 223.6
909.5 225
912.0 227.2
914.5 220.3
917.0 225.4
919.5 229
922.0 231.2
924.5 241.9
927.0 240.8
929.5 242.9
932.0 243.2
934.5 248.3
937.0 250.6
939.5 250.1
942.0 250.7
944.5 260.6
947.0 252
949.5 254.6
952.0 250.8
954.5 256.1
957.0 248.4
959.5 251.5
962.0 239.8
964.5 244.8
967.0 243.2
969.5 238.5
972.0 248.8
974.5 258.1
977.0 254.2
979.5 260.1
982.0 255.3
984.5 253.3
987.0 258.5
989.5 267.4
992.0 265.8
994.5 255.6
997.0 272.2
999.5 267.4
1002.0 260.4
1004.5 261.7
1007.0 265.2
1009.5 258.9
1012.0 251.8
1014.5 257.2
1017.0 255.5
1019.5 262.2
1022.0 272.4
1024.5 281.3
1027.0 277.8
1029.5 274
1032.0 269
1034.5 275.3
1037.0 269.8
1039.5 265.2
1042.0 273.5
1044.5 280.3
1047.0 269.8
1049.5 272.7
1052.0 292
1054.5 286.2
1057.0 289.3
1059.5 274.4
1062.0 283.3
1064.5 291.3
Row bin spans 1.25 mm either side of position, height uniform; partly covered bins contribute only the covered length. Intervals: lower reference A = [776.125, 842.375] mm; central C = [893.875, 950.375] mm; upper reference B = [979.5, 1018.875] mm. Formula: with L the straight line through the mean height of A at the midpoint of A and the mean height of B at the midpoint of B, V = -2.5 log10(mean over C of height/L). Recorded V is 0.09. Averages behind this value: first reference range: 249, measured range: 236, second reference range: 260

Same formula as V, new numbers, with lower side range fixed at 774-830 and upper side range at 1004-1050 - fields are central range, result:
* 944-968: 0.05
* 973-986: 0.03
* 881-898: 0.31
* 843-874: 0.36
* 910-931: 0.12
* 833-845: 0.04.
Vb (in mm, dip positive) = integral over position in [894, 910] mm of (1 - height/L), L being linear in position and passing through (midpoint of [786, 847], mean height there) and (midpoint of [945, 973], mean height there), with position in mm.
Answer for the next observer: 1.7 mm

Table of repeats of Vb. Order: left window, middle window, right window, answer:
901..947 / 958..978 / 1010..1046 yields 0.3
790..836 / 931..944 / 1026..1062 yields 0.8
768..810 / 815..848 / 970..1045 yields -2.5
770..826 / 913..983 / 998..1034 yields 3.4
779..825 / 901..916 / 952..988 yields 1.5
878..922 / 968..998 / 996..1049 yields -1.1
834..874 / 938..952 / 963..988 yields -1.0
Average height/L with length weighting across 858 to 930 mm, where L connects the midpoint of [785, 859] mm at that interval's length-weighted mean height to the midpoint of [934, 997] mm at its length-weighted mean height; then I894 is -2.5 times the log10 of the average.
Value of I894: 0.291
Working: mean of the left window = 244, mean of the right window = 253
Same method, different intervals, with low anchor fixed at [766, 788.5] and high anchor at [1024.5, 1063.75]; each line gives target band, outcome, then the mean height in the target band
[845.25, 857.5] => 0.04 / 223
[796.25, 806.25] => -0.10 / 241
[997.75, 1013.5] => 0.03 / 261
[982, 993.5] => 0.01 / 260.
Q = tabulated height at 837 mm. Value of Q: 247.3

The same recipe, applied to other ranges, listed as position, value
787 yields 241.2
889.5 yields 196.4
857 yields 200.2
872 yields 111.3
